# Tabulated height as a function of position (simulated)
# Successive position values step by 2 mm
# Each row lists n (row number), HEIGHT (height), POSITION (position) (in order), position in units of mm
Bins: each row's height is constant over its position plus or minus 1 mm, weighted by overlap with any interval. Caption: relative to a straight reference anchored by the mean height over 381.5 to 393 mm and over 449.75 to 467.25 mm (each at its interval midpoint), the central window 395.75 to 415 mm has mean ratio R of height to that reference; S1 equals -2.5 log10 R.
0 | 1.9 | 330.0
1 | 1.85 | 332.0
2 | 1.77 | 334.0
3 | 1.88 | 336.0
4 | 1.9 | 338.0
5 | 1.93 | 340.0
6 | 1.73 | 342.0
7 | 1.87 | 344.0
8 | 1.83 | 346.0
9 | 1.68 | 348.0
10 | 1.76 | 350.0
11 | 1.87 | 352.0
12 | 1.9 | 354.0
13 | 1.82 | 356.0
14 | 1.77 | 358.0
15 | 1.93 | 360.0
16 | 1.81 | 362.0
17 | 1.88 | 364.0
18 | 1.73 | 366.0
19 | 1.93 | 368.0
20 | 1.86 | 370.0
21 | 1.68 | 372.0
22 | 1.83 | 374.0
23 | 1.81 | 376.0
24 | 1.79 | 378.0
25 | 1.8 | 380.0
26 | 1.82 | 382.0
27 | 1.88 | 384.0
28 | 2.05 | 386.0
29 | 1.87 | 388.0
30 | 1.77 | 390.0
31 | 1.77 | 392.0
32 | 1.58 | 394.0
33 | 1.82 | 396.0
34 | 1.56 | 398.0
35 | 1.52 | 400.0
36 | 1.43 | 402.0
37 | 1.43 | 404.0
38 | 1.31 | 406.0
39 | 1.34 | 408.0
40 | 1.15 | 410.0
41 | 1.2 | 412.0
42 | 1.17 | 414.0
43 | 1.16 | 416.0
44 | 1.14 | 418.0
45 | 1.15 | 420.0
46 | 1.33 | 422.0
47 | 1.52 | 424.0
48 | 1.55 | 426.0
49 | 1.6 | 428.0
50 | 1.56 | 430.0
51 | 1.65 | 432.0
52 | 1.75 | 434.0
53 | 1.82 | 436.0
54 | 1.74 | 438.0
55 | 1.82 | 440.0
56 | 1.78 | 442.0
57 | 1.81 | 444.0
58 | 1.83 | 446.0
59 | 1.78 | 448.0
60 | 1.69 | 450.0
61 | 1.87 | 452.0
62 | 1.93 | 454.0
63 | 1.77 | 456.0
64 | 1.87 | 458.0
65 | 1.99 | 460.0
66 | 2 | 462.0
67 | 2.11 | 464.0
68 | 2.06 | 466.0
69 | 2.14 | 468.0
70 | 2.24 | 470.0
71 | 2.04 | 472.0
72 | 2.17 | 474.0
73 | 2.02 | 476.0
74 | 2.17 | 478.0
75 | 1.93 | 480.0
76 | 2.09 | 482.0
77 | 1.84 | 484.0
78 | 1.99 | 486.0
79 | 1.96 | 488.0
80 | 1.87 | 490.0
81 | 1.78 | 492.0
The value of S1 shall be 0.338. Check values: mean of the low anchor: 1.86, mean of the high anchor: 1.93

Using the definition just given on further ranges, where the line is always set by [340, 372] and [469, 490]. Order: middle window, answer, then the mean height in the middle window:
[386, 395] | 0.06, 1.78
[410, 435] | 0.36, 1.39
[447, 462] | 0.08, 1.85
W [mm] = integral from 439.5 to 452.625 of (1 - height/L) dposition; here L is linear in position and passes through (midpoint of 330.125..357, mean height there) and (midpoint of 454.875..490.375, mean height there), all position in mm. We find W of 1.2 mm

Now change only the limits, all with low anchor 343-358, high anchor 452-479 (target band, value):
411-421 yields 4.00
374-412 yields 5.02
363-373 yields 0.17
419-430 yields 2.89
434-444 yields 0.98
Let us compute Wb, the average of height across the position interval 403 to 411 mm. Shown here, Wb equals 1.31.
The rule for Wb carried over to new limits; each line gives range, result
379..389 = 1.88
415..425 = 1.26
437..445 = 1.79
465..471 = 2.15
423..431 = 1.56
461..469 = 2.08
